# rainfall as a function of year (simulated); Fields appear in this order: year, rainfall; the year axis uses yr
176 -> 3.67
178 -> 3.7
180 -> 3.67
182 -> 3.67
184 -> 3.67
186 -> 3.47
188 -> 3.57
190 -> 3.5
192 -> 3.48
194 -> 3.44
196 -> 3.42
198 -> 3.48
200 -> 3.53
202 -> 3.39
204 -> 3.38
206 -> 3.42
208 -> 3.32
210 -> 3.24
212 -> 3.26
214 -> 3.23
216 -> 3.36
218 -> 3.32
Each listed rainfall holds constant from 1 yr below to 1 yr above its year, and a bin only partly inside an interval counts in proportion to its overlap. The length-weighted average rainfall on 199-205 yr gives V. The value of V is 3.43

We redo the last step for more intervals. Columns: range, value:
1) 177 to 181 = 3.69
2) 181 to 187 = 3.6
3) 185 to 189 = 3.52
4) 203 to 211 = 3.34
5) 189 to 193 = 3.49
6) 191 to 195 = 3.46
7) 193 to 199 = 3.45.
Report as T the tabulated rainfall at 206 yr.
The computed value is 3.42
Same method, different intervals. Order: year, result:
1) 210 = 3.24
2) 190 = 3.5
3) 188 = 3.57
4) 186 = 3.47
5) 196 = 3.42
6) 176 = 3.67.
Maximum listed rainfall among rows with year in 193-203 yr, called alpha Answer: 3.53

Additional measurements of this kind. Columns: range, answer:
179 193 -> 3.67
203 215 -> 3.42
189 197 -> 3.5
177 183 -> 3.7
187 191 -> 3.57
